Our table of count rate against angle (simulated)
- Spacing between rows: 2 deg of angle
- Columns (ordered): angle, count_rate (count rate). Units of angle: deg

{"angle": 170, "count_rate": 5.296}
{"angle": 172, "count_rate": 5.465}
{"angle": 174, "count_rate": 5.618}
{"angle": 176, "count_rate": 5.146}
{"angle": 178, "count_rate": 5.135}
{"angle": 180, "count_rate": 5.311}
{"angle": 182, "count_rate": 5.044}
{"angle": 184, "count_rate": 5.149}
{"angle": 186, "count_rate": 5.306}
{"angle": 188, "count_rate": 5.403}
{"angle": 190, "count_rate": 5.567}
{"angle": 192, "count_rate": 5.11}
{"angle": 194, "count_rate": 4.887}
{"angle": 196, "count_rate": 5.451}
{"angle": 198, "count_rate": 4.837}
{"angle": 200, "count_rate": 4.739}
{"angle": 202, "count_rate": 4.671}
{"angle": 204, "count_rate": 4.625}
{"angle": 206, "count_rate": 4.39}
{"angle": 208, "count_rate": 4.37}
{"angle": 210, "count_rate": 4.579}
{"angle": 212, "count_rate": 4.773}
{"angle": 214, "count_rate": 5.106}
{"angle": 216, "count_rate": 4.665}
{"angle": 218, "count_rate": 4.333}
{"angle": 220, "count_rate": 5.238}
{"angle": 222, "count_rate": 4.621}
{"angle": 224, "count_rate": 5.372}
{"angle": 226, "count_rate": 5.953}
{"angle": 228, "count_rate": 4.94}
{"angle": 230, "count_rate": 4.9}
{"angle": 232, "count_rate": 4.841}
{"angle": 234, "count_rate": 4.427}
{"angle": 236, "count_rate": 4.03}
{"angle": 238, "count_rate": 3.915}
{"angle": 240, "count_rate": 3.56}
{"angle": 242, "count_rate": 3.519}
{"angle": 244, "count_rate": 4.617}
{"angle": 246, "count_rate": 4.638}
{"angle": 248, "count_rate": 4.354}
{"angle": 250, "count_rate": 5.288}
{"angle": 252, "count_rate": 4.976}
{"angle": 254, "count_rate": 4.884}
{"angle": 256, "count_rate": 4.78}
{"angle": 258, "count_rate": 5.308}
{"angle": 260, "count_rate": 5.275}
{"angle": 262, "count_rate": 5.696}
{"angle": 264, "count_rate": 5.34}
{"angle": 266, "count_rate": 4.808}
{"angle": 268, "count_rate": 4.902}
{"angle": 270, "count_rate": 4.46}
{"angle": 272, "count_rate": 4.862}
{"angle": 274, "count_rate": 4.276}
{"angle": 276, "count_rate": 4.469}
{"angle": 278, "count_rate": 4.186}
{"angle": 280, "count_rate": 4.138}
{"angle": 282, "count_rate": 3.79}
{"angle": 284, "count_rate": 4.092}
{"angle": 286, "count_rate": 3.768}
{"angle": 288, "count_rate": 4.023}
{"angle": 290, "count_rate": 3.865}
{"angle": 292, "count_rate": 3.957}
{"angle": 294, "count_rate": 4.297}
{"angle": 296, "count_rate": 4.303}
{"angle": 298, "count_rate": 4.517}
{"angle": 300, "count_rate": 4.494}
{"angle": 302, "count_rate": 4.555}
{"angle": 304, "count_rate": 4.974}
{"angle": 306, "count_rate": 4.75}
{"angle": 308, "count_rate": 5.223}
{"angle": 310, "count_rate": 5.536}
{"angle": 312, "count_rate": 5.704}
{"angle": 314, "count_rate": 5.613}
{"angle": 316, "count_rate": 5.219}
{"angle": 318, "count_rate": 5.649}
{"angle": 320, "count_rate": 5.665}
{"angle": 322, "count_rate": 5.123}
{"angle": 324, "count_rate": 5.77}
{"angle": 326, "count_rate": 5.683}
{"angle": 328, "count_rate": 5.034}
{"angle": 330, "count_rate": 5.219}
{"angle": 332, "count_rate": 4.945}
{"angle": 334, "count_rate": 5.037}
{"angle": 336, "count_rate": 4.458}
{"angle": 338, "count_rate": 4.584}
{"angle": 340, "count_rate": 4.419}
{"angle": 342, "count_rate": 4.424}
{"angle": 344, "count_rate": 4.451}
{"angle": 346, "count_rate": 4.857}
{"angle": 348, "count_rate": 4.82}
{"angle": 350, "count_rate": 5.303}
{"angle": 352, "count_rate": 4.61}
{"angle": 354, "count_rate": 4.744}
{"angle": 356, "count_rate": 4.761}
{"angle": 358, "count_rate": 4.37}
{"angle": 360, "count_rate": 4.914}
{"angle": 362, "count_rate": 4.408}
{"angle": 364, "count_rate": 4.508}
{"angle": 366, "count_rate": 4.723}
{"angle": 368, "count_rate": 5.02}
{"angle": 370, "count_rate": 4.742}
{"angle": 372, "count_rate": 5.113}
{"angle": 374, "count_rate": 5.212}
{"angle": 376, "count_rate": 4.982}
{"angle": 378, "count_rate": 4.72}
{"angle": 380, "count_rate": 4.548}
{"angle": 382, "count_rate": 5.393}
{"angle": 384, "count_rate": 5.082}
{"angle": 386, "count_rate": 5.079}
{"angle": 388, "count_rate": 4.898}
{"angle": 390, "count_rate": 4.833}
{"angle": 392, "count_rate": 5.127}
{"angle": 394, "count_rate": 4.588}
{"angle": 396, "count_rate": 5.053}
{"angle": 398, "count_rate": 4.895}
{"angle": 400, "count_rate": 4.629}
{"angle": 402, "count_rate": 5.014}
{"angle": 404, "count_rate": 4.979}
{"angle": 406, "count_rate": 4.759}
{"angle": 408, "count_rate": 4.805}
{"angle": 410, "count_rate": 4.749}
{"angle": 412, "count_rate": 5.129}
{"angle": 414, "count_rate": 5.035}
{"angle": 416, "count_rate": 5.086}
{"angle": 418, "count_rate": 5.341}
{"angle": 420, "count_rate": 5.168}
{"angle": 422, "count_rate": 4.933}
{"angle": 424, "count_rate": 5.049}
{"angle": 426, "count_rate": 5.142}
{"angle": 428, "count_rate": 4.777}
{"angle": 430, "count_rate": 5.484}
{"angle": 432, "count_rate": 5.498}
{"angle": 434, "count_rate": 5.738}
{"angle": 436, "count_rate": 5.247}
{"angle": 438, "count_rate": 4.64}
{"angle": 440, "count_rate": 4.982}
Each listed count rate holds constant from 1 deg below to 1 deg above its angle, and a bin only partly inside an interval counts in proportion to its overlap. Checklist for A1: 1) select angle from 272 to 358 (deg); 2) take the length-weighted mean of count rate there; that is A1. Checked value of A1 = 4.74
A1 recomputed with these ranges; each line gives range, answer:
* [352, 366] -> 4.62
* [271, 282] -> 4.33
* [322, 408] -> 4.88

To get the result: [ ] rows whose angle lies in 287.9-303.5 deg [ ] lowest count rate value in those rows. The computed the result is 3.865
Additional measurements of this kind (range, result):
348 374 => 4.37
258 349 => 3.768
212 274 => 3.519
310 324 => 5.123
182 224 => 4.333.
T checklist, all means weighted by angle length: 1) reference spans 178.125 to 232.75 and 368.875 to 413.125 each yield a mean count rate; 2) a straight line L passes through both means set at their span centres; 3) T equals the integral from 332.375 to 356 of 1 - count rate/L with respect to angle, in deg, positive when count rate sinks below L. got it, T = 1.1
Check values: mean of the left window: 4.97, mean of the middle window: 4.71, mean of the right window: 4.92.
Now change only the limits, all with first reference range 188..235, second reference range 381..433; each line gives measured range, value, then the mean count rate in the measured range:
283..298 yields 2.6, 4.08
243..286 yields 2.0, 4.7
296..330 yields -1.6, 5.19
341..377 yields 1.5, 4.78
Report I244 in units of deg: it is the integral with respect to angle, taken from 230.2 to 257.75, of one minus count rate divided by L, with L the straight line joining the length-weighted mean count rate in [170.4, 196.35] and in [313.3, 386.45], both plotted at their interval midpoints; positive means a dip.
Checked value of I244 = 3.6 deg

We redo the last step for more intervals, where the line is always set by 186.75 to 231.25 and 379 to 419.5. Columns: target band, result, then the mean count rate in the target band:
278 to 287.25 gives 1.81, 3.97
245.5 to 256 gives 0.23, 4.83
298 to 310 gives 0.26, 4.84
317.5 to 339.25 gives -1.02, 5.18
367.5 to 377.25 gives -0.11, 5.01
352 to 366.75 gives 0.95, 4.63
